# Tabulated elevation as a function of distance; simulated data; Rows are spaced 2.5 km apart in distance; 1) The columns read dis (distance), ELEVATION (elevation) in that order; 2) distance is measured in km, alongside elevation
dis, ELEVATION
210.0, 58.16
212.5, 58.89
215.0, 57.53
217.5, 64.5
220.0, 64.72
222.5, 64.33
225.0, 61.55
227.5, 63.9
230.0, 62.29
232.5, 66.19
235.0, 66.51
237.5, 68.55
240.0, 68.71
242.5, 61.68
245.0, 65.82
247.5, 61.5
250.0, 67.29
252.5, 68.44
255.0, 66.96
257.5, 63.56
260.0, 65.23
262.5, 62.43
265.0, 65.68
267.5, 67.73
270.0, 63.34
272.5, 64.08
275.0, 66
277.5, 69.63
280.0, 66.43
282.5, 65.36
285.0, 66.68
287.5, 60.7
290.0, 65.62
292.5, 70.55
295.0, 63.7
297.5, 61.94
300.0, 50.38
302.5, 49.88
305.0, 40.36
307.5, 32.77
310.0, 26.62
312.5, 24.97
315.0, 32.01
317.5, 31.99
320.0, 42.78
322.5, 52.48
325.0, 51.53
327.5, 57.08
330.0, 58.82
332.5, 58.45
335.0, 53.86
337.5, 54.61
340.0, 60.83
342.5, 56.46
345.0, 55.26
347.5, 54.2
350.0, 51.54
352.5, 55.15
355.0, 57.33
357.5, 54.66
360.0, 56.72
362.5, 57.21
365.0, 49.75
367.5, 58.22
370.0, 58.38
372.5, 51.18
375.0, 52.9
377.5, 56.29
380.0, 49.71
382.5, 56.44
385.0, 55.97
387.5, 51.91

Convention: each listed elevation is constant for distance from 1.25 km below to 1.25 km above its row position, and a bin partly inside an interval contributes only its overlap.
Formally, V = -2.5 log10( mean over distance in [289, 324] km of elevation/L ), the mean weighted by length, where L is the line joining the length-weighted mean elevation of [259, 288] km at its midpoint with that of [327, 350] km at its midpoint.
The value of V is 0.31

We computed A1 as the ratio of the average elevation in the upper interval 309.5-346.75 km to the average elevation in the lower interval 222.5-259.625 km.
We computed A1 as 0.74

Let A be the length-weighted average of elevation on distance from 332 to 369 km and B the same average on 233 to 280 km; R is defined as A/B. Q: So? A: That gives 0.85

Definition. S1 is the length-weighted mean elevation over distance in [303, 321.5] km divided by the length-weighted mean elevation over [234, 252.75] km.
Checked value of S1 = 0.5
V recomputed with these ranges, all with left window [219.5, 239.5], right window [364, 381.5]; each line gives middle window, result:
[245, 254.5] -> -0.042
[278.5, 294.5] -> -0.092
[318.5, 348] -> 0.046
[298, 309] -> 0.317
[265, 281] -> -0.078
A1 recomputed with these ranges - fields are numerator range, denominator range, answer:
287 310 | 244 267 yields 0.82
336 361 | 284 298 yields 0.86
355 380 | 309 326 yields 1.47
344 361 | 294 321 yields 1.33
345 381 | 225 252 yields 0.84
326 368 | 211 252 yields 0.87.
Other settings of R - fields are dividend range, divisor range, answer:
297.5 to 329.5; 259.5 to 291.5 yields 0.65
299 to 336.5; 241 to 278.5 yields 0.68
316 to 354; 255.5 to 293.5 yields 0.81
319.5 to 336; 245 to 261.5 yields 0.83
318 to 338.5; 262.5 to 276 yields 0.81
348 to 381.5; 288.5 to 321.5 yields 1.19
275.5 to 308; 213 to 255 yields 0.92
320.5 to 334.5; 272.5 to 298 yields 0.84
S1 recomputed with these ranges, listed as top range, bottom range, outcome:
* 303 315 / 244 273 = 0.50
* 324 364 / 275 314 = 1.02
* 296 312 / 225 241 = 0.66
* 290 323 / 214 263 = 0.70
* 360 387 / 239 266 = 0.84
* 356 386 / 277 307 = 0.91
